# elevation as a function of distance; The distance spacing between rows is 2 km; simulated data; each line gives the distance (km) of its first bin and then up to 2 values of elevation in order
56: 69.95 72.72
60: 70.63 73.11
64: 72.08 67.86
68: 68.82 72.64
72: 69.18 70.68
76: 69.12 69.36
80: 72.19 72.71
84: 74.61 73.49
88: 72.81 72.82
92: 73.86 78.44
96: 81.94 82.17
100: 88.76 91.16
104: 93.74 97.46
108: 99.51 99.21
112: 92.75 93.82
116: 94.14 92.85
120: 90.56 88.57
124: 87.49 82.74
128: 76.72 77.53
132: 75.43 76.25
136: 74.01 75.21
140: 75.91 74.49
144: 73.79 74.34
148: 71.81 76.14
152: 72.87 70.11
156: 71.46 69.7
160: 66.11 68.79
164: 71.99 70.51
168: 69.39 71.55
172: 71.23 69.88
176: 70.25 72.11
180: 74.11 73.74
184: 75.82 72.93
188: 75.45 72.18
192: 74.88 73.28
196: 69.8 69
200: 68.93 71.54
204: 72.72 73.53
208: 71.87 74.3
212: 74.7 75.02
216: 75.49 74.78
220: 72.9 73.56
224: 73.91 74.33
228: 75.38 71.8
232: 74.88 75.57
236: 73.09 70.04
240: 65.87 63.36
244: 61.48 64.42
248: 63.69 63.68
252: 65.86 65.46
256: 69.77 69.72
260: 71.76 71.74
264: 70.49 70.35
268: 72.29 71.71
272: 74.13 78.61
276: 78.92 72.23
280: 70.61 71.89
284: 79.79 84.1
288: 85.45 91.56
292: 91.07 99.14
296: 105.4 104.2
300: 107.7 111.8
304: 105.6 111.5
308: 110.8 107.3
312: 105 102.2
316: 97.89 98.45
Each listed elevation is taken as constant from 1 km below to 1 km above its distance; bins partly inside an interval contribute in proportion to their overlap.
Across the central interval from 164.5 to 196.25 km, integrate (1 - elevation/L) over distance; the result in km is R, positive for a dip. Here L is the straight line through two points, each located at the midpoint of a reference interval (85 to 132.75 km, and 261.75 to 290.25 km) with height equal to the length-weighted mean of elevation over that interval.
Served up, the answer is 3.6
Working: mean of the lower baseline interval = 85.8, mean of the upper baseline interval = 76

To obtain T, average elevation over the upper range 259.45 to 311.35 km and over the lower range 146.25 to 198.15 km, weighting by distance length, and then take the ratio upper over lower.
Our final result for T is 1.2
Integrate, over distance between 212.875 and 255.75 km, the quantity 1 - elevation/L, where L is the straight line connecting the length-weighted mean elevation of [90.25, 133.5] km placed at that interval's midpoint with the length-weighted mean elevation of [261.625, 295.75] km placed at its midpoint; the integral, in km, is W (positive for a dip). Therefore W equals 5.9 km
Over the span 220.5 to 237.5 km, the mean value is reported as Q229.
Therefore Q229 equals 73.9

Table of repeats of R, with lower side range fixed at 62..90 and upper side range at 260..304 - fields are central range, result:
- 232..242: 1.3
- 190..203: 1.2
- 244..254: 2.2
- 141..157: 0.6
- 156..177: 1.9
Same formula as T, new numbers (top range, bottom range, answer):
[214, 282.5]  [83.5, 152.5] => 0.86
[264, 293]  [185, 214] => 1.07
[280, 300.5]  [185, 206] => 1.26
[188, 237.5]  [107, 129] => 0.81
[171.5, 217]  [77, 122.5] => 0.86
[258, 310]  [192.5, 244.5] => 1.20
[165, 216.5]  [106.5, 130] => 0.80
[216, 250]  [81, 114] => 0.84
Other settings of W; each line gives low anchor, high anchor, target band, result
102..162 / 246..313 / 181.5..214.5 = 3.8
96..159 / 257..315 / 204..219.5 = 2.0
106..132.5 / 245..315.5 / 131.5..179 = 8.5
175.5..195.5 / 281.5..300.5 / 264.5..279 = 2.4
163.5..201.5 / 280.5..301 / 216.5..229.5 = 0.8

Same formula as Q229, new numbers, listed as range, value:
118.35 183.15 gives 74.7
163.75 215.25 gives 72.4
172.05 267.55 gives 71.3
